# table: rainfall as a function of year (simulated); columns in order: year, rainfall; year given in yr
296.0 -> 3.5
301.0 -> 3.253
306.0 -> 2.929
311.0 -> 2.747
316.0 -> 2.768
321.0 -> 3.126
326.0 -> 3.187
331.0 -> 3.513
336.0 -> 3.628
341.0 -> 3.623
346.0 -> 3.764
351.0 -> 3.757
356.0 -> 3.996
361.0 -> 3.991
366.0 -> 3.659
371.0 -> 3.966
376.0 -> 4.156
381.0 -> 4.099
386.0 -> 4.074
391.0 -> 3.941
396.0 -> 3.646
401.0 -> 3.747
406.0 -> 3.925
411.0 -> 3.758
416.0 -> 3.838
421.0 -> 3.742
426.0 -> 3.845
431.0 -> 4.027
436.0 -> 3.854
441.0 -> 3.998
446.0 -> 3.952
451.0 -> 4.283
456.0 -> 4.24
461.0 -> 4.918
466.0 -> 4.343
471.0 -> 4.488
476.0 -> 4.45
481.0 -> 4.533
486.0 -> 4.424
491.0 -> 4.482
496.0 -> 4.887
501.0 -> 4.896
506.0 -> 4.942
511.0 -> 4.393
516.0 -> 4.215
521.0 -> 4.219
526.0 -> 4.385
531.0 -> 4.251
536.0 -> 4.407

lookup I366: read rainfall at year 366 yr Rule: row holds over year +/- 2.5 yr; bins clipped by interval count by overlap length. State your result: 3.659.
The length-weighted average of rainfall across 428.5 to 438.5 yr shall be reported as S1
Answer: 3.94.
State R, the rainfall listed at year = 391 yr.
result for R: 3.941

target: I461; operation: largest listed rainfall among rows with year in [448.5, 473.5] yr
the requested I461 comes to 4.918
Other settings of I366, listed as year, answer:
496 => 4.887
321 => 3.126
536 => 4.407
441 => 3.998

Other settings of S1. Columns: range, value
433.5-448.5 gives 3.93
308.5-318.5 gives 2.76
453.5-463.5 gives 4.58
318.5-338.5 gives 3.36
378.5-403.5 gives 3.9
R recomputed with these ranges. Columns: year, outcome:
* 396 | 3.646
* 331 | 3.513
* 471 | 4.488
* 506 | 4.942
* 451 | 4.283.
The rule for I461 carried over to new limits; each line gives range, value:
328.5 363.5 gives 3.996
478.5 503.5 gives 4.896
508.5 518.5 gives 4.393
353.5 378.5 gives 4.156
